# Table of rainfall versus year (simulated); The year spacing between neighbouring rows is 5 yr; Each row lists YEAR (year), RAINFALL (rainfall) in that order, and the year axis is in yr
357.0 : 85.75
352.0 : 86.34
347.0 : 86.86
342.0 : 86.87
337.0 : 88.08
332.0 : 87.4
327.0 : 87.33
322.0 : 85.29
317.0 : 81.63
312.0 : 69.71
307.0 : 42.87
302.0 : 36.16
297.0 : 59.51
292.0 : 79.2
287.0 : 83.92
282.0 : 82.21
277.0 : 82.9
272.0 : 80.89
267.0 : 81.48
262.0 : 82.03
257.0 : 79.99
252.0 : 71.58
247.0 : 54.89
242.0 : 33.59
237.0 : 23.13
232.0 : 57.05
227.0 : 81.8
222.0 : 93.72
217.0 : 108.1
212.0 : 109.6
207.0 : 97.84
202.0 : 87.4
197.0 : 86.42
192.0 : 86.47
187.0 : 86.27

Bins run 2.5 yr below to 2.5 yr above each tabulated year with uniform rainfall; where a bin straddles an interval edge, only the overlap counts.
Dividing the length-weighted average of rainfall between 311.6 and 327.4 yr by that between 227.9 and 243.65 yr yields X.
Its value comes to 1.92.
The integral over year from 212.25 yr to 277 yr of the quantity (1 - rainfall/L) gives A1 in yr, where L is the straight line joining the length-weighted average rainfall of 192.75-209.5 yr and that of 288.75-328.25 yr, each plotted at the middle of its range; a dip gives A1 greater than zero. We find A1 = 6.7 yr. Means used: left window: 90.1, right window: 67.4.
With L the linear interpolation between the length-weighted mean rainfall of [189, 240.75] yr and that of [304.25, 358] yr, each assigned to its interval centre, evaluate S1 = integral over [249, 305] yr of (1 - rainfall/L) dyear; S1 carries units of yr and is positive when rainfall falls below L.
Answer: 4.9 yr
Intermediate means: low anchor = 82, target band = 74.1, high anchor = 80.4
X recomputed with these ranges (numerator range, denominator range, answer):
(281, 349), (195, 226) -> 0.78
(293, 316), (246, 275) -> 0.73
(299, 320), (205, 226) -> 0.58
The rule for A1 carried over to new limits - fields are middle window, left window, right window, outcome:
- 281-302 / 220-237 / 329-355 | 2.1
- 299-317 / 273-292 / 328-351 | 6.5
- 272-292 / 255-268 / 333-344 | 0.1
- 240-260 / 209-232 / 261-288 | 5.9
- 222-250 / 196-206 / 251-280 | 10.0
